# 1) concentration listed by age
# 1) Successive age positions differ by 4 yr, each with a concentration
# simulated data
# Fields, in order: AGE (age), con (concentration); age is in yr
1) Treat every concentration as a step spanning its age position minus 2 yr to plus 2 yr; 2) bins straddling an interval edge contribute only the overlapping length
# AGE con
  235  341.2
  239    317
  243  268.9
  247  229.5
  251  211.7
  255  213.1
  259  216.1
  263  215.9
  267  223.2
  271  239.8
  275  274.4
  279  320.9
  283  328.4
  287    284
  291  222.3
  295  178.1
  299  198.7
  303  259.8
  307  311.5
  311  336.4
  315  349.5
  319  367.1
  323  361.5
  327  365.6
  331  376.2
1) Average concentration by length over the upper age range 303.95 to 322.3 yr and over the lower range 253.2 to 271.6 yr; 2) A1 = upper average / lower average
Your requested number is 1.5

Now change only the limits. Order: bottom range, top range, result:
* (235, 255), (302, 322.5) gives 1.27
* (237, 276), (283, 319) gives 1.15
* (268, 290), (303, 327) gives 1.20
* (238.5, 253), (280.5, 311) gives 1.04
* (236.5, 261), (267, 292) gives 1.13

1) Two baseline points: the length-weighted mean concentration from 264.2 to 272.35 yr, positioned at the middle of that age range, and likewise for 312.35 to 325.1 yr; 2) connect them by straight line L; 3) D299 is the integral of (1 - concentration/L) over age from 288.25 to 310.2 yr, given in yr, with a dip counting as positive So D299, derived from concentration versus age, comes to 4.9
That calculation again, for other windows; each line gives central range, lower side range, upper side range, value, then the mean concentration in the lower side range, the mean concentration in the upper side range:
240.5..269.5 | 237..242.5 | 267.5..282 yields 6.42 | 304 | 276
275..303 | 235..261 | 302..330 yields 4.19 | 250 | 340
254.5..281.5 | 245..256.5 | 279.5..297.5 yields -1.10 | 218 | 257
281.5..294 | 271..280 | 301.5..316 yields 1.06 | 282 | 314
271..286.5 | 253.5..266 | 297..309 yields -4.16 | 216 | 257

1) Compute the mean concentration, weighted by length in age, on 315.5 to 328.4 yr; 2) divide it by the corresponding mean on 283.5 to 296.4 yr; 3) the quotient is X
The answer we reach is 1.50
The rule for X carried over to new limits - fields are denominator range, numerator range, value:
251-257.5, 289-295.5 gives 0.96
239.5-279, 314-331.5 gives 1.51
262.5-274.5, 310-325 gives 1.52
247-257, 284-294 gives 1.17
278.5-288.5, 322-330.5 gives 1.18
